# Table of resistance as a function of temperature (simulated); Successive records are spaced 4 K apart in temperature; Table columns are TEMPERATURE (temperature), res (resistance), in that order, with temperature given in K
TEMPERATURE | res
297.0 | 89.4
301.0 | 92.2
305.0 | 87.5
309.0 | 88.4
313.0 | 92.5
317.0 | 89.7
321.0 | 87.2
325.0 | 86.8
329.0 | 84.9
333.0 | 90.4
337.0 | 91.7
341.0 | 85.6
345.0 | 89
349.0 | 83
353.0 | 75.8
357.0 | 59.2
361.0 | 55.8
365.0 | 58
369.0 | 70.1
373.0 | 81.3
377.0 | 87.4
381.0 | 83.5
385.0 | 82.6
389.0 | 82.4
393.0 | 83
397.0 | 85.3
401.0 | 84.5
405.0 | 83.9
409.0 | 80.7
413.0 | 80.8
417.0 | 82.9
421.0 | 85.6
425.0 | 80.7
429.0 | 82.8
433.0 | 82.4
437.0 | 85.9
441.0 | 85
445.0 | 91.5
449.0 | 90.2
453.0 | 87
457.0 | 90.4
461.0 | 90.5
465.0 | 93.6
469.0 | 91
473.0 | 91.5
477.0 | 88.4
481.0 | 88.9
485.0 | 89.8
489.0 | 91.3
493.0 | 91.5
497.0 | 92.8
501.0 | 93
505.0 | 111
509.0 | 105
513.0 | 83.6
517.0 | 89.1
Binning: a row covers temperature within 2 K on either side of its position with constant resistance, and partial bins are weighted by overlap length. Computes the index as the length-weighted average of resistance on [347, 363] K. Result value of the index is 68.5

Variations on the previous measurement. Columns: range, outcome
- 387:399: 83.6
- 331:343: 89.2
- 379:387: 83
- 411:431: 82.6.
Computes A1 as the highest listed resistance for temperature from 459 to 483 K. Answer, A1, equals 93.6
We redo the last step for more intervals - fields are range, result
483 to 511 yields 111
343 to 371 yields 89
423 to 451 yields 91.5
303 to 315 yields 92.5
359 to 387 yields 87.4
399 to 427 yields 85.6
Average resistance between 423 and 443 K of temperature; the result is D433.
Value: 83.4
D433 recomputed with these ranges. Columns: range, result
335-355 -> 85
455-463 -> 90.5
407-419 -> 81.5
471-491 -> 90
